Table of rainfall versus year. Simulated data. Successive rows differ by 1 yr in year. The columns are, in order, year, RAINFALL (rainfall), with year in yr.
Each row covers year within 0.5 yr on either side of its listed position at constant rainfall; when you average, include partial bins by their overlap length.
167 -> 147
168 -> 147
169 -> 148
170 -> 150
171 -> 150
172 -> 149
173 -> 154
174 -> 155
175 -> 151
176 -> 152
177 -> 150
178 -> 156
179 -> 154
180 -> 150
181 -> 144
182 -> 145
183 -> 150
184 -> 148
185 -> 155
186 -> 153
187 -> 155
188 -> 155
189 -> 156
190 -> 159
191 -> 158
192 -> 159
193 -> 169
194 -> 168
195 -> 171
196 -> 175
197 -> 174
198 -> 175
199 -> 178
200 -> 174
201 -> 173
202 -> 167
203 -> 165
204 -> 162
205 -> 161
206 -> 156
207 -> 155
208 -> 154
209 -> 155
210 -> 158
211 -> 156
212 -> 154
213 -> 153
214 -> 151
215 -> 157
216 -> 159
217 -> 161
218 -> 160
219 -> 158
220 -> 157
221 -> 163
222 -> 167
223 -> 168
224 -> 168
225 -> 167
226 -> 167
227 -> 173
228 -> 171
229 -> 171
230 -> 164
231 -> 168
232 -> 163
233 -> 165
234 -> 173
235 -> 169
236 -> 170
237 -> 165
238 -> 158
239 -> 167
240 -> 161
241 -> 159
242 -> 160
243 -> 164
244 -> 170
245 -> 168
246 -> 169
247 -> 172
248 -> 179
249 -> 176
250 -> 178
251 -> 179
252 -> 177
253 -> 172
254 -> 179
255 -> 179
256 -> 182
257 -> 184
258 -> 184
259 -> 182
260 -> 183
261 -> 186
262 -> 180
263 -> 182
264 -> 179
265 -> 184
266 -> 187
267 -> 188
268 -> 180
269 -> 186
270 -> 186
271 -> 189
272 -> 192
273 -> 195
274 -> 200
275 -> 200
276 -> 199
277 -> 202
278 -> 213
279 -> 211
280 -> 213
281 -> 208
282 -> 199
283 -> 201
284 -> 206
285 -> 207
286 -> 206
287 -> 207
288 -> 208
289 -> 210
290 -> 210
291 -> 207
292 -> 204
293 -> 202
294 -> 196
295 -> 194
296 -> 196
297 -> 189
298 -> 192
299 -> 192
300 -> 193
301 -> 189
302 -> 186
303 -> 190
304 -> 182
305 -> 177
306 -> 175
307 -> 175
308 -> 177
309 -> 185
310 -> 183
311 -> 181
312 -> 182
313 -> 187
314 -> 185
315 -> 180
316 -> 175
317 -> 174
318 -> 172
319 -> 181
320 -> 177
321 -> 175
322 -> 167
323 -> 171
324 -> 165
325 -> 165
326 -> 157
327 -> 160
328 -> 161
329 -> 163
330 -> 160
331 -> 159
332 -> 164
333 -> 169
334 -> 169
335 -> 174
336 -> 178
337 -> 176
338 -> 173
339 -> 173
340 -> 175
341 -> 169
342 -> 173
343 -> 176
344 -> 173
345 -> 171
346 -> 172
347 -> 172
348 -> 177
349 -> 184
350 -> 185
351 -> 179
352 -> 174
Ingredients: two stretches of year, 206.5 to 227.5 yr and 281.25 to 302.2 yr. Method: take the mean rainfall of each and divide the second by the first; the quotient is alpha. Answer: 1.25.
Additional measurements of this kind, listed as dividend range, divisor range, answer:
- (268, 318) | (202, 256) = 1.17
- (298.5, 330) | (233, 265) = 1.02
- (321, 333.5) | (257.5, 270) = 0.89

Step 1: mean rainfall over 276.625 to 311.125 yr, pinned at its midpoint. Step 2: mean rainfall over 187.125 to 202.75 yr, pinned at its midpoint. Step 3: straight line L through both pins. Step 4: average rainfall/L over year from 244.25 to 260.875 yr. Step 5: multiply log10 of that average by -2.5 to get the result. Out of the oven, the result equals 0.04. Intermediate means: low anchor 167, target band 178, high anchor 196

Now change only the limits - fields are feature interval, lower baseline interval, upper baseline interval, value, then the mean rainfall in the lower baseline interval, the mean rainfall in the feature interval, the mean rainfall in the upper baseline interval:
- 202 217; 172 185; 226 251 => 0.017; 151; 157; 168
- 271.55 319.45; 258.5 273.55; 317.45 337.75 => -0.095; 185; 194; 168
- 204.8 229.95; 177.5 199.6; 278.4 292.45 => 0.083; 159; 161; 207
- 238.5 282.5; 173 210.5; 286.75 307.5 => -0.010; 159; 184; 194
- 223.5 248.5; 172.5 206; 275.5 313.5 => 0.053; 160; 167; 196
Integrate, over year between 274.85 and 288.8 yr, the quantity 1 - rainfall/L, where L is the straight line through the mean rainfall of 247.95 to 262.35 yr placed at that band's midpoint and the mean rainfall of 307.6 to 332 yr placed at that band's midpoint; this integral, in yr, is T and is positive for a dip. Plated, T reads -2.3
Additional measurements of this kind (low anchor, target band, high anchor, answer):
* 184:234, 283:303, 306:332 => -3.4 yr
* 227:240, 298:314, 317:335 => -1.6 yr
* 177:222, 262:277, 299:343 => -1.9 yr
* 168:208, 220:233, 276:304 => 0.5 yr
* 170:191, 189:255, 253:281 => 1.6 yr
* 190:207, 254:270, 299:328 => -0.9 yr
